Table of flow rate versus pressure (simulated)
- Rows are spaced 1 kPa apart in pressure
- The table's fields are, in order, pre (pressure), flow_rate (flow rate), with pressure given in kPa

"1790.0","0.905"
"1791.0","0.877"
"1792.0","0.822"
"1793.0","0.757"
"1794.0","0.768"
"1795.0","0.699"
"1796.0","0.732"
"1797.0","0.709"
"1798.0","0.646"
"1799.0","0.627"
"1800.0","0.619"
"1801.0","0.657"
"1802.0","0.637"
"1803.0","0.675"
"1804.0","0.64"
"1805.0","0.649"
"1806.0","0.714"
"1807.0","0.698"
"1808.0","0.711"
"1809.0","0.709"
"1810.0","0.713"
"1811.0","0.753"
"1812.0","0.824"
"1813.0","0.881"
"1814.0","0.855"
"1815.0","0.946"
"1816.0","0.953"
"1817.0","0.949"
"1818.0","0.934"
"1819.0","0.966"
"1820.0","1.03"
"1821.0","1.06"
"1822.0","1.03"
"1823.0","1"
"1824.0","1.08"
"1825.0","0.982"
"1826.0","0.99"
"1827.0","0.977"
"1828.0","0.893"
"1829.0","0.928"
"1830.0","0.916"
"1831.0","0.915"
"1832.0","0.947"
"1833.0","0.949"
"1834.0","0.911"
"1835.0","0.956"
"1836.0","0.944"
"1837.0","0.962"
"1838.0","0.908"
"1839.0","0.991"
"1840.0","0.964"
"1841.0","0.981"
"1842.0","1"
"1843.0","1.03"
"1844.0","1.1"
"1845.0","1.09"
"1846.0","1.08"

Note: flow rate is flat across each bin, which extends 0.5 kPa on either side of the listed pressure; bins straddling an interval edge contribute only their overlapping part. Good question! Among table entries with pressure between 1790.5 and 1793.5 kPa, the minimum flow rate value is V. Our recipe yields 0.757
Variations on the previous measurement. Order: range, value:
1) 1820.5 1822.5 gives 1.03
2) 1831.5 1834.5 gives 0.911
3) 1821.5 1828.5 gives 0.893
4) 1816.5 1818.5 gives 0.934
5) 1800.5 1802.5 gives 0.637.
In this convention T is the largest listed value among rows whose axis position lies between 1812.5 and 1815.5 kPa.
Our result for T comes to 0.946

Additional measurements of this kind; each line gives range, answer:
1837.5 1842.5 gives 1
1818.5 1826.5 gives 1.08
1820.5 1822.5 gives 1.06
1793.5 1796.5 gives 0.768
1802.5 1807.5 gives 0.714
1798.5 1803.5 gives 0.675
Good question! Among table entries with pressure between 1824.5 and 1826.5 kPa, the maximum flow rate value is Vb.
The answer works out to 0.99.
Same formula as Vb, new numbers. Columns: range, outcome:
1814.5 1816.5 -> 0.953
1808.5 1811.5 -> 0.753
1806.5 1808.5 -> 0.711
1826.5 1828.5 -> 0.977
